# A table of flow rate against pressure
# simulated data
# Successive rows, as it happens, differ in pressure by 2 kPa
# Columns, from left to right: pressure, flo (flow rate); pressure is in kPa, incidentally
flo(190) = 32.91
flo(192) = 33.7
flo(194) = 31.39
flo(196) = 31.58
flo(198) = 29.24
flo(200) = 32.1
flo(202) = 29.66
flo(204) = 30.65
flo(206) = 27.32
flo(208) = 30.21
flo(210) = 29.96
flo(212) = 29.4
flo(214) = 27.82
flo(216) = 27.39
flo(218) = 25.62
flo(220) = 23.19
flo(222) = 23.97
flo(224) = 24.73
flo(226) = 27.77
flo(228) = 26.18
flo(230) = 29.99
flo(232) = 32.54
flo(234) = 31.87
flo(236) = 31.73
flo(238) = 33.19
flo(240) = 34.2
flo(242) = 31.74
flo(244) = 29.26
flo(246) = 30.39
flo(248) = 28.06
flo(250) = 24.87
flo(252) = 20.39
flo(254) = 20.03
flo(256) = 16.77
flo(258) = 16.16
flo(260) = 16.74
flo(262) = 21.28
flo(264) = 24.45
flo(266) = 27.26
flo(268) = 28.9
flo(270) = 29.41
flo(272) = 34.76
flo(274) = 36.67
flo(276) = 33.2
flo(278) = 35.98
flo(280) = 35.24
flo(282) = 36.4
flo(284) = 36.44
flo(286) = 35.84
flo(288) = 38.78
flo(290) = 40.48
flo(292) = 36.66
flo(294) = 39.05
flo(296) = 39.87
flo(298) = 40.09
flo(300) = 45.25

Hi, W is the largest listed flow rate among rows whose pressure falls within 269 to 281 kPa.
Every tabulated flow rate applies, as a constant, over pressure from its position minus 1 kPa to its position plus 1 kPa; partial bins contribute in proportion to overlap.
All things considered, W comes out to 36.67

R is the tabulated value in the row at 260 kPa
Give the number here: 16.74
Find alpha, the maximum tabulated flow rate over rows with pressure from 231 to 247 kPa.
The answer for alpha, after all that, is 34.2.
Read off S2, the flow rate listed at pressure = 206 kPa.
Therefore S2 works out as 27.32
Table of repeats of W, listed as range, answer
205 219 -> 30.21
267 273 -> 34.76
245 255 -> 30.39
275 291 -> 40.48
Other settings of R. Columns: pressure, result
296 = 39.87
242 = 31.74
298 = 40.09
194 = 31.39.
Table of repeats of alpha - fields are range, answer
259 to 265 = 24.45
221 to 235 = 32.54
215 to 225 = 27.39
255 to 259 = 16.77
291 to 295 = 39.05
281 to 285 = 36.44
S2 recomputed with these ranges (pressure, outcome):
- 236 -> 31.73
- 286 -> 35.84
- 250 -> 24.87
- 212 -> 29.4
